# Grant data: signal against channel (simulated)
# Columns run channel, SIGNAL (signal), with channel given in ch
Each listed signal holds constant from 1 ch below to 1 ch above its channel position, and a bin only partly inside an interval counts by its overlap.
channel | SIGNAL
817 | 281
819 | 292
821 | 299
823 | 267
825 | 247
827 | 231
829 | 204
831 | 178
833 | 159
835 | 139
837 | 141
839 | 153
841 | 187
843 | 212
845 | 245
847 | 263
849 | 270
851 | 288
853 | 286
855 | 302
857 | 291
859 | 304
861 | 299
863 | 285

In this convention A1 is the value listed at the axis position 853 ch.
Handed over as 286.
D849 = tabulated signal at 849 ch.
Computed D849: 270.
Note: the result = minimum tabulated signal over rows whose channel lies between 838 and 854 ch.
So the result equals 153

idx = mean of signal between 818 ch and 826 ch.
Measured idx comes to 276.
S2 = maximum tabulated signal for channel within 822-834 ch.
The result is 267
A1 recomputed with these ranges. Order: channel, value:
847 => 263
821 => 299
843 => 212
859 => 304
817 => 281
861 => 299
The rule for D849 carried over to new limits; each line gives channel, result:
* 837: 141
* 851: 288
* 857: 291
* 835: 139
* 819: 292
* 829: 204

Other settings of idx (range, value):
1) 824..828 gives 239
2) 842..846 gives 228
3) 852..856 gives 294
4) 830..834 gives 168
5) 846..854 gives 277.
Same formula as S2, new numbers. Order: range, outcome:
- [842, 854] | 288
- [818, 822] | 299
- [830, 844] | 212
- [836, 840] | 153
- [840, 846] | 245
